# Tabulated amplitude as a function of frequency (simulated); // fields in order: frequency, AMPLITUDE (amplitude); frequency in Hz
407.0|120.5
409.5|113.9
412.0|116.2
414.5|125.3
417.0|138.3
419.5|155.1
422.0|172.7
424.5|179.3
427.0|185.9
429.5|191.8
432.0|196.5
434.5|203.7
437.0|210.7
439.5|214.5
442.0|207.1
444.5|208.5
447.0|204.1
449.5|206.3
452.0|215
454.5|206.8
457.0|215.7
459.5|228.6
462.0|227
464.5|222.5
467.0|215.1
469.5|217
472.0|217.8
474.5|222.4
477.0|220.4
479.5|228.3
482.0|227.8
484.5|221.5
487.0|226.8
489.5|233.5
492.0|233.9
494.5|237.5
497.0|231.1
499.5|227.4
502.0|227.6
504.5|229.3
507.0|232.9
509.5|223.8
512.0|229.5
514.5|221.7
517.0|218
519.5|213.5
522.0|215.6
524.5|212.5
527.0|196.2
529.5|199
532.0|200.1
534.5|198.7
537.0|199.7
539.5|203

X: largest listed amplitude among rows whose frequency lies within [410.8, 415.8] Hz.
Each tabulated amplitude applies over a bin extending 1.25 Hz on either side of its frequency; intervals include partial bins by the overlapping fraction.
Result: 125.3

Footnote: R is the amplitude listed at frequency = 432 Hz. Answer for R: 196.5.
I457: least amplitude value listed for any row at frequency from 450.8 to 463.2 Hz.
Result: 206.8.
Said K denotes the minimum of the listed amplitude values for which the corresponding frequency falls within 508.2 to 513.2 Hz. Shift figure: 223.8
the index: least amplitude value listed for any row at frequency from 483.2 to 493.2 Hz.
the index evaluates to 221.5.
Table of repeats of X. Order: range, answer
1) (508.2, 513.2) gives 229.5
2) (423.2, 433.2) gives 196.5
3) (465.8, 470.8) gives 217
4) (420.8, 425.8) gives 179.3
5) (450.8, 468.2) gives 228.6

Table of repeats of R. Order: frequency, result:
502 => 227.6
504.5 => 229.3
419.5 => 155.1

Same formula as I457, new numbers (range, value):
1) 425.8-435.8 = 185.9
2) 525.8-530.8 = 196.2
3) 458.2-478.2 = 215.1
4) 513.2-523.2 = 213.5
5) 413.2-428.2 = 125.3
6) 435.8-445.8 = 207.1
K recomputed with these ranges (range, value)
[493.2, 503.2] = 227.4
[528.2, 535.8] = 198.7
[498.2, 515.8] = 221.7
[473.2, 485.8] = 220.4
